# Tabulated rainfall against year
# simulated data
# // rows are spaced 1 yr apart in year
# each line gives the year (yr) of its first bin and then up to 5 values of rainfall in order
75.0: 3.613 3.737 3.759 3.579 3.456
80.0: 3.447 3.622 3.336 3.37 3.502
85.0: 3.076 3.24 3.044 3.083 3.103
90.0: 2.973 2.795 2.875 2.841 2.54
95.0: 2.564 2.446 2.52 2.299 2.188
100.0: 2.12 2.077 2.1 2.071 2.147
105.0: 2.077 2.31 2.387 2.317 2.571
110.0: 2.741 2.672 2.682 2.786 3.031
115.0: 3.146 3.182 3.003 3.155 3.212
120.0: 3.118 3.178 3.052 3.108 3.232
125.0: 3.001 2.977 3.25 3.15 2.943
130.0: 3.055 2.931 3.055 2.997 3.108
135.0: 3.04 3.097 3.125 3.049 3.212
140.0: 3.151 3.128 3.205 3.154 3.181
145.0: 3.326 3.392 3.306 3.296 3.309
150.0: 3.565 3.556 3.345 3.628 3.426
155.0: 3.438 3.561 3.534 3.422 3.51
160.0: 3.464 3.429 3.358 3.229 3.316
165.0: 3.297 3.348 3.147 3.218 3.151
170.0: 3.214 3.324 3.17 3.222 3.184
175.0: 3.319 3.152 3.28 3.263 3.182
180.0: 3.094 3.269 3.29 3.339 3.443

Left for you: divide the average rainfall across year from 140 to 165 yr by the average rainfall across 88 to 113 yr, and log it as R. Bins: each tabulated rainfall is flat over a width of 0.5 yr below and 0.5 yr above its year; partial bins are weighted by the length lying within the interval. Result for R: 1.35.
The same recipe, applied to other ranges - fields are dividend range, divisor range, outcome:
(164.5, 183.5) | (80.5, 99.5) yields 1.11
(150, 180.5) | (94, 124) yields 1.26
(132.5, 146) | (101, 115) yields 1.28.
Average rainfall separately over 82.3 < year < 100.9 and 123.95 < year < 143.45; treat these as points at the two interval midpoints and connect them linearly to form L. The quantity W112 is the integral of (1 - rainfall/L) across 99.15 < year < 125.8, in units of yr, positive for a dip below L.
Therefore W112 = 2.2 yr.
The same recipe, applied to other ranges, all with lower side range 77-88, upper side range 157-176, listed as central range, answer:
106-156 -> 3.5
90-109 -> 5.5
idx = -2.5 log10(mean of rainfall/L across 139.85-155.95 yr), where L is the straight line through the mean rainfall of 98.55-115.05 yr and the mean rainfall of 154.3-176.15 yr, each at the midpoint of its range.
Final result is -0.10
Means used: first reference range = 2.42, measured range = 3.35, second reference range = 3.32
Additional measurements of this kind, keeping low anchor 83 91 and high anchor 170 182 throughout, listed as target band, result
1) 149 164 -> -0.08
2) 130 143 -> 0.03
